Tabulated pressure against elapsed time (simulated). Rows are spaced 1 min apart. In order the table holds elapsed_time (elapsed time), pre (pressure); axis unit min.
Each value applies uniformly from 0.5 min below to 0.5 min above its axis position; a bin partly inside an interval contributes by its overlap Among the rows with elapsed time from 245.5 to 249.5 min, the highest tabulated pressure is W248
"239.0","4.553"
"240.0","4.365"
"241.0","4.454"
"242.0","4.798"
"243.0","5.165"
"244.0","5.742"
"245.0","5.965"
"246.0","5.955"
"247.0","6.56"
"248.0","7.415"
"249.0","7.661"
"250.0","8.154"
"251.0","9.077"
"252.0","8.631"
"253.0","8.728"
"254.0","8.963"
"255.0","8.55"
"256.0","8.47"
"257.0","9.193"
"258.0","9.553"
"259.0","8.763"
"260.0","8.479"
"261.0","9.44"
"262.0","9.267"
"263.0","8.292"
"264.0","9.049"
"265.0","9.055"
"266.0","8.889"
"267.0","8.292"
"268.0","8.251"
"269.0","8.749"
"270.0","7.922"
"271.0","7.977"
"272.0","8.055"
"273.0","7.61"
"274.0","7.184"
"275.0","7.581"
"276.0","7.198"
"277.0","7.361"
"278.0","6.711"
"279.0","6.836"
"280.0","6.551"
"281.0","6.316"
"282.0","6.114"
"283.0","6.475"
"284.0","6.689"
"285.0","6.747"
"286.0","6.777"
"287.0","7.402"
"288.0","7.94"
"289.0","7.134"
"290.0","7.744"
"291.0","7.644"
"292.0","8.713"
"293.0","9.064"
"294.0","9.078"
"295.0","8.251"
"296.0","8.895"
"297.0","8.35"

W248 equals 7.661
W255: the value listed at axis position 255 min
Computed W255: 8.55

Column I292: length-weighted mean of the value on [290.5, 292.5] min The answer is 8.18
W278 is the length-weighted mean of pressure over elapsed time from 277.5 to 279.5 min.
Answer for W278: 6.77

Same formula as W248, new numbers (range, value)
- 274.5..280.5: 7.581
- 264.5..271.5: 9.055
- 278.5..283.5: 6.836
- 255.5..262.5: 9.553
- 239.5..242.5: 4.798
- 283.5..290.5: 7.94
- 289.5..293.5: 9.064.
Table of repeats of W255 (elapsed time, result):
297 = 8.35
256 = 8.47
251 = 9.077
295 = 8.251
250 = 8.154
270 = 7.922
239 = 4.553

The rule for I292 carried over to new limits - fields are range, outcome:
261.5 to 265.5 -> 8.92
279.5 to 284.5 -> 6.43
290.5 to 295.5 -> 8.55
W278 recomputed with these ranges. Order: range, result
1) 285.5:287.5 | 7.09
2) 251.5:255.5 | 8.72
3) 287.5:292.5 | 7.83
